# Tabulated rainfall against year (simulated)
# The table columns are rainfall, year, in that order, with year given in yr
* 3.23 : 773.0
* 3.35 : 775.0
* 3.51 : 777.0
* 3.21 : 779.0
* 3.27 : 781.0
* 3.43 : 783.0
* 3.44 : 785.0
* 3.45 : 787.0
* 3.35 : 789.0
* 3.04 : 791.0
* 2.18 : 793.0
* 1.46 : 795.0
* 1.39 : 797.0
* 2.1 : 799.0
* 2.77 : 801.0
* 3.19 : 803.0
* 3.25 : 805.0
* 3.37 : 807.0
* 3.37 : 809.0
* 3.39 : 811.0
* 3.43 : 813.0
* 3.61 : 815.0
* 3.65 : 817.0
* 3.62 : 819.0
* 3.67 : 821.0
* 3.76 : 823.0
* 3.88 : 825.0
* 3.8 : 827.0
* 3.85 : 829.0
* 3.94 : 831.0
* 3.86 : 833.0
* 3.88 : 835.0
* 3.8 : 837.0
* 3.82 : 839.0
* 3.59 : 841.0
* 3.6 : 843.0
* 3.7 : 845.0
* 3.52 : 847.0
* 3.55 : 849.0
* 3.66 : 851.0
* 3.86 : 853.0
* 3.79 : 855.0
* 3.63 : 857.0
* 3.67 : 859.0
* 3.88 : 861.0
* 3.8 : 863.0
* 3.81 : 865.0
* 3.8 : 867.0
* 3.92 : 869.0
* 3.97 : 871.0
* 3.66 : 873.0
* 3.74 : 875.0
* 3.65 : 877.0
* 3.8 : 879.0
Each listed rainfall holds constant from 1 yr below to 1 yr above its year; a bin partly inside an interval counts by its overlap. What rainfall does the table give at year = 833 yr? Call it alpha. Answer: 3.86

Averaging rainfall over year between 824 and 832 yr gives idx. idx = 3.87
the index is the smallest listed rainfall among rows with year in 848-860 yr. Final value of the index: 3.55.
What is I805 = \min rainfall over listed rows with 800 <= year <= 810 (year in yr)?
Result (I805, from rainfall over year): 2.77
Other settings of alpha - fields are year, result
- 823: 3.76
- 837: 3.8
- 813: 3.43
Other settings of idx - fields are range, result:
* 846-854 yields 3.65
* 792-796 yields 1.82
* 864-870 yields 3.84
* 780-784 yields 3.35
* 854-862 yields 3.74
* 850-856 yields 3.77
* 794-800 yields 1.65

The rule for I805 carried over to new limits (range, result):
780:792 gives 3.04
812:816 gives 3.43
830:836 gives 3.86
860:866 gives 3.8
